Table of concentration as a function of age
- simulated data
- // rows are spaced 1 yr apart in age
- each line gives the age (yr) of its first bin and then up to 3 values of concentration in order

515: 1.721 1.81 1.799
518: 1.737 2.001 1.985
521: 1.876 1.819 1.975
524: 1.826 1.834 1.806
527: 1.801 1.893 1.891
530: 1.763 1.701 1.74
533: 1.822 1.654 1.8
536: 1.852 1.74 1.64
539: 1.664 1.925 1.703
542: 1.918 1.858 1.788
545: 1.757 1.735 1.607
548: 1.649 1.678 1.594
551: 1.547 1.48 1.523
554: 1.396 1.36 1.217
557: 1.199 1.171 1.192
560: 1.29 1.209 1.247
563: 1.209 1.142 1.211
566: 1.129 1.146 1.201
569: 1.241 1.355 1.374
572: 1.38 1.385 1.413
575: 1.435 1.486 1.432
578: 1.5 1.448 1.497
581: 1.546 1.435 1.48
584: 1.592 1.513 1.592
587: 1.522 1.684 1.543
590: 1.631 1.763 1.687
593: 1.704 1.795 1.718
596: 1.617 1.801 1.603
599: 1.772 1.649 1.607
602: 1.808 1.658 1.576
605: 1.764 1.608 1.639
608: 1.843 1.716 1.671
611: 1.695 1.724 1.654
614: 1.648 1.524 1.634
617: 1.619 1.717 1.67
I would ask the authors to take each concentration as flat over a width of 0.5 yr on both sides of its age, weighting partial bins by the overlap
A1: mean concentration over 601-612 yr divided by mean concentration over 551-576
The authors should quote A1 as 1.31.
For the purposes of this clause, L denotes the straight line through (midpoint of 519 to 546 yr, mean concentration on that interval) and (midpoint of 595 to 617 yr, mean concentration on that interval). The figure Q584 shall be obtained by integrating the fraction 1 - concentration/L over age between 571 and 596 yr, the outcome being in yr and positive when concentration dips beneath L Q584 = 2.5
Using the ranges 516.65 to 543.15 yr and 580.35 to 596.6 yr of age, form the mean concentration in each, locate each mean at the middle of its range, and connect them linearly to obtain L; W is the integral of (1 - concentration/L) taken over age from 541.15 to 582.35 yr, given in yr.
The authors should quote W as 6.8 yr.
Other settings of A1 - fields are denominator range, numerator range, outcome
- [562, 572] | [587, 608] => 1.36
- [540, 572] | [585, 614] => 1.17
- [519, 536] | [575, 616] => 0.89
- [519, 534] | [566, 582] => 0.75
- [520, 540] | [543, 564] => 0.80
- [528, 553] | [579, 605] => 0.94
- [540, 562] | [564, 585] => 0.91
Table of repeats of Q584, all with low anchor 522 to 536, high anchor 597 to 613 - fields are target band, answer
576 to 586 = 1.33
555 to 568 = 4.11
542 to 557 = 1.65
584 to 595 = 0.45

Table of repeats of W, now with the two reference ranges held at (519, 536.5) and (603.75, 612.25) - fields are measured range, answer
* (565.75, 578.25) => 2.9 yr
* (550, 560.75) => 2.6 yr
